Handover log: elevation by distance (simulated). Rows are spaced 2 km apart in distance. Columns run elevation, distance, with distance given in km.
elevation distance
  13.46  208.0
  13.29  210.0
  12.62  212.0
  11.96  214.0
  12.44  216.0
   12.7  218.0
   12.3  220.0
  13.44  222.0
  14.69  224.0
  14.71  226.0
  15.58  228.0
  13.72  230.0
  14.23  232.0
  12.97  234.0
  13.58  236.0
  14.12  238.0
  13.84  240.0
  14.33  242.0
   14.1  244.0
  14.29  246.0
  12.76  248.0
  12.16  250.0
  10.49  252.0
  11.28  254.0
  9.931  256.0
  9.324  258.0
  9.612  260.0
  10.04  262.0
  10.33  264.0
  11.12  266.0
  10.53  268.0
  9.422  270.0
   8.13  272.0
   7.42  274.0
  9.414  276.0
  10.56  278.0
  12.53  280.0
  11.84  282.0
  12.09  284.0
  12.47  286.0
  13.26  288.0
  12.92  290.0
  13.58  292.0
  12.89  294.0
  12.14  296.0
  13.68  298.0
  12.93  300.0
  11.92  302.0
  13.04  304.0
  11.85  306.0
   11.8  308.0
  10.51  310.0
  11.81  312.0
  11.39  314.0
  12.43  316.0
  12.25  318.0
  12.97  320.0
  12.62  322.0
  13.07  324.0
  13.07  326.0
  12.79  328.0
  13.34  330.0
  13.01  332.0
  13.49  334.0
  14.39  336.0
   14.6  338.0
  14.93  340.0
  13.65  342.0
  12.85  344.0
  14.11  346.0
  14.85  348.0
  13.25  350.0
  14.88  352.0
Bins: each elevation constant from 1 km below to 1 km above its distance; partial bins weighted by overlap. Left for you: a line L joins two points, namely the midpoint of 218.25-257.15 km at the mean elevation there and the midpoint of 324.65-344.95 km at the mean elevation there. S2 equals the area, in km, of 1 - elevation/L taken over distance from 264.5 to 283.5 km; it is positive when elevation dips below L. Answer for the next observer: 4.6 km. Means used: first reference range 13.3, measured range 10.2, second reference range 13.6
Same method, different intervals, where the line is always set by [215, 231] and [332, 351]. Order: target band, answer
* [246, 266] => 4.2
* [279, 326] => 4.8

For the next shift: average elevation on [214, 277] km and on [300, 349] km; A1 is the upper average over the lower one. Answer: 1.1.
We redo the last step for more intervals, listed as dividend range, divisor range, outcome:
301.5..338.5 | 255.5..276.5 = 1.32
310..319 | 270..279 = 1.32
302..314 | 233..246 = 0.85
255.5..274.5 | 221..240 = 0.68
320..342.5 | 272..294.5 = 1.17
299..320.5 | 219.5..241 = 0.86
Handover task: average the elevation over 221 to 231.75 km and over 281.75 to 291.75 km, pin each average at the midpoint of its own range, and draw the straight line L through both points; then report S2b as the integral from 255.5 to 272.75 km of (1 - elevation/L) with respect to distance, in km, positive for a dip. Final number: 4.5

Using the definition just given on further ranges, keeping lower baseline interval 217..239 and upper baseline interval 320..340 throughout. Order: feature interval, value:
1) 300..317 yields 2.0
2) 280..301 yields 1.3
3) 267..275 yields 2.8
